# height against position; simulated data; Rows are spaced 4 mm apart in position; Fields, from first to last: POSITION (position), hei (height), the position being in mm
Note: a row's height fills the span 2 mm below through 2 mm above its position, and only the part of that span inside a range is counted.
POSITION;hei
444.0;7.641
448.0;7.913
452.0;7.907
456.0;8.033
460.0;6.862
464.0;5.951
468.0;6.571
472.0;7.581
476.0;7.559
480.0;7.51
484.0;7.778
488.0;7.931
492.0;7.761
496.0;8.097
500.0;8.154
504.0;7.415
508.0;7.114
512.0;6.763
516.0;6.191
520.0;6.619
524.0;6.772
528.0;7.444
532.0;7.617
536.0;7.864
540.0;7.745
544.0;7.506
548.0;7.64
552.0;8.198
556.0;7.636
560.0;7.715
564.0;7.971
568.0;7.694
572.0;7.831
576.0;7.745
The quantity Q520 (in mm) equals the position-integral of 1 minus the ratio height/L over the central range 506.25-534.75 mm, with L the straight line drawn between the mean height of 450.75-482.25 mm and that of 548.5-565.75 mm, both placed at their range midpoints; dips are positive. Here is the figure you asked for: 2.4 mm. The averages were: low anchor 7.24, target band 6.95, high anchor 7.86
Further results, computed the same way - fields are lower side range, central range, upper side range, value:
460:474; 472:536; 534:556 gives -1.7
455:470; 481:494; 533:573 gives -1.4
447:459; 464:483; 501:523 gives 0.8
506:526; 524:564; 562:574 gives -2.0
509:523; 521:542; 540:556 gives -0.9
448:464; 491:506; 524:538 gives -0.8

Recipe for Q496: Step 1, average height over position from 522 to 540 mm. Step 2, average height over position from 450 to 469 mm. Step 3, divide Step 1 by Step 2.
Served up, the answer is 1.1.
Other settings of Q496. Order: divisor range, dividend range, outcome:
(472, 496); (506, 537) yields 0.91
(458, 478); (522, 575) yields 1.11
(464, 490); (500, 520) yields 0.95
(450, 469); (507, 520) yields 0.94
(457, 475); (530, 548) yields 1.12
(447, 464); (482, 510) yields 1.04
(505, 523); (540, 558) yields 1.15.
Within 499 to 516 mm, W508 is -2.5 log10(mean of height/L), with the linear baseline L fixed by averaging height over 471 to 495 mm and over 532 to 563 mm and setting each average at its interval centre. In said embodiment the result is 0.080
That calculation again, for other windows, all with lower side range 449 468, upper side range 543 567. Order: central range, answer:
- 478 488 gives -0.05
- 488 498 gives -0.08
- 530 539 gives -0.01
